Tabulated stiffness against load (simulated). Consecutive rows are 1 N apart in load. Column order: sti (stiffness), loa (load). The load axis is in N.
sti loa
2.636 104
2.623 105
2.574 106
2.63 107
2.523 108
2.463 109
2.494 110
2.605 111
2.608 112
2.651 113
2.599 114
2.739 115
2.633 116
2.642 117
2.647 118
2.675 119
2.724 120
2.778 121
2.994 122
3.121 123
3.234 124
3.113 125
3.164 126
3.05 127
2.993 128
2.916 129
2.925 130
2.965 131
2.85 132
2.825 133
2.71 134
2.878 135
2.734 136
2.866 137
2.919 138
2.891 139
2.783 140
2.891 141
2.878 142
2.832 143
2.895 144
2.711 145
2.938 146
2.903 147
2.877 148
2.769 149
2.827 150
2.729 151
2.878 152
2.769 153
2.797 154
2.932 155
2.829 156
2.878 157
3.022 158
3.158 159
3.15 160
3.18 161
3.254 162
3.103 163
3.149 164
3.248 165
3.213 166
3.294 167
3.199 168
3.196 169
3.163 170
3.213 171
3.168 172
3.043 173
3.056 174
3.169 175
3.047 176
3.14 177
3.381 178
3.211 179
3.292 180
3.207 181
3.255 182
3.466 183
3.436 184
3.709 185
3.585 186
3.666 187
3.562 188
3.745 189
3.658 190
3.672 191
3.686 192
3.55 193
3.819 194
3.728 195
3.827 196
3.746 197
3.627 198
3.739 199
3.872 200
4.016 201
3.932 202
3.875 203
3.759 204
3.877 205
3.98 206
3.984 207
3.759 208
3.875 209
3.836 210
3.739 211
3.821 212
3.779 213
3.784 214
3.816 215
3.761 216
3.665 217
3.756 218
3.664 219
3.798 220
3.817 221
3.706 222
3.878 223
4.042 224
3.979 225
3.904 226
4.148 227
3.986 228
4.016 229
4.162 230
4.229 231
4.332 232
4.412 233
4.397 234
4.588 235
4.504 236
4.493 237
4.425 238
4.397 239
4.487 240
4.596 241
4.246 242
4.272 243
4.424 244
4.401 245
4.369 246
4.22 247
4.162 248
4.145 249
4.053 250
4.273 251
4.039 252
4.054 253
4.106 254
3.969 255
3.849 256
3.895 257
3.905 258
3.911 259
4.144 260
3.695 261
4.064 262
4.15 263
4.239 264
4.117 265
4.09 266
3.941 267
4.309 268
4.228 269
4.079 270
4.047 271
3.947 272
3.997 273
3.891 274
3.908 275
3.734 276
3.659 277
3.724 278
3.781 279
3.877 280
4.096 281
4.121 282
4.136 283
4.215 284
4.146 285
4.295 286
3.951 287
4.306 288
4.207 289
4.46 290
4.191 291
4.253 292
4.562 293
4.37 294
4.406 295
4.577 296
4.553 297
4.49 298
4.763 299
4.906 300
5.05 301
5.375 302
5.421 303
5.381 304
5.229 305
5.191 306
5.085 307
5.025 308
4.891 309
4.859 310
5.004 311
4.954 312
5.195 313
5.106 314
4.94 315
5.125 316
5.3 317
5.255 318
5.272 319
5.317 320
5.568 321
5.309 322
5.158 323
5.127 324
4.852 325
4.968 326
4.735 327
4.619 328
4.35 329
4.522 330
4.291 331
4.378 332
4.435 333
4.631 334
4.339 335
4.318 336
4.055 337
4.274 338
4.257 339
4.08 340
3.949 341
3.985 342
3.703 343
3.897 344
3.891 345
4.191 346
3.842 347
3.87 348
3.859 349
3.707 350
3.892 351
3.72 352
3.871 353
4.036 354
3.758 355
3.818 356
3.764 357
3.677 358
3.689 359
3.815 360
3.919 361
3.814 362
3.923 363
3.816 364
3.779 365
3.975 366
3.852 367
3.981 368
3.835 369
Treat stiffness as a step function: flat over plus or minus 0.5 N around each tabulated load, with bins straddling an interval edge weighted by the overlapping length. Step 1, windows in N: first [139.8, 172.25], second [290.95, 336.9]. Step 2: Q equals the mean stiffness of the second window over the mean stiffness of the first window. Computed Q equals 1.62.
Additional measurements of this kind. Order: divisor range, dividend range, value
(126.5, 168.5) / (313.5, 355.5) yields 1.51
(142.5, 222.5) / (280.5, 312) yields 1.36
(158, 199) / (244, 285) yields 1.20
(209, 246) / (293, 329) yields 1.22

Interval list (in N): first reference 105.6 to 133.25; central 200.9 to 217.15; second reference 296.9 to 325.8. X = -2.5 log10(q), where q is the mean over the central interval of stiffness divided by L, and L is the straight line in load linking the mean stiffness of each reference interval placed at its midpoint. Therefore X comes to 0.01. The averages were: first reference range 2.79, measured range 3.84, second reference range 5.1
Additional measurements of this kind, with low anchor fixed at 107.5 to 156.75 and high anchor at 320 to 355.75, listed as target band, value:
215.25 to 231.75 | -0.13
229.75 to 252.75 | -0.20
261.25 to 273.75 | -0.08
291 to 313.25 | -0.20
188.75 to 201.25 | -0.14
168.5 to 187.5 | -0.04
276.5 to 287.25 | -0.03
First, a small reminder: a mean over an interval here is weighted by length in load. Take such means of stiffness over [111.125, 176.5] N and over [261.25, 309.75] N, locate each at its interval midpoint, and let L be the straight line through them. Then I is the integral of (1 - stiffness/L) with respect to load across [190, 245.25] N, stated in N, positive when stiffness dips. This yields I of -4.59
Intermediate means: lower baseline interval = 2.94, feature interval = 3.99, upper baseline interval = 4.36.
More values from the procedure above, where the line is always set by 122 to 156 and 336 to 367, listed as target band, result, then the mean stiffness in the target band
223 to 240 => -4.7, 4.25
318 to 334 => -4.6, 4.87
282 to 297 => -2.9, 4.29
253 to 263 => -1.5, 3.96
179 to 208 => -4.8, 3.68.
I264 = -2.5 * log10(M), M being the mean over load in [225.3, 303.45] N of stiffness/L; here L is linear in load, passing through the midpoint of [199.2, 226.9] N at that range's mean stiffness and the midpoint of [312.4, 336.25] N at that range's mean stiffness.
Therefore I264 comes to 0.02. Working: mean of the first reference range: 3.84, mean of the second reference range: 4.89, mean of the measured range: 4.23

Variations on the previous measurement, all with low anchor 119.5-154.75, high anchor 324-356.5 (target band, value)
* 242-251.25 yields -0.19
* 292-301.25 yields -0.18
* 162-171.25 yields -0.04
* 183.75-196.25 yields -0.14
